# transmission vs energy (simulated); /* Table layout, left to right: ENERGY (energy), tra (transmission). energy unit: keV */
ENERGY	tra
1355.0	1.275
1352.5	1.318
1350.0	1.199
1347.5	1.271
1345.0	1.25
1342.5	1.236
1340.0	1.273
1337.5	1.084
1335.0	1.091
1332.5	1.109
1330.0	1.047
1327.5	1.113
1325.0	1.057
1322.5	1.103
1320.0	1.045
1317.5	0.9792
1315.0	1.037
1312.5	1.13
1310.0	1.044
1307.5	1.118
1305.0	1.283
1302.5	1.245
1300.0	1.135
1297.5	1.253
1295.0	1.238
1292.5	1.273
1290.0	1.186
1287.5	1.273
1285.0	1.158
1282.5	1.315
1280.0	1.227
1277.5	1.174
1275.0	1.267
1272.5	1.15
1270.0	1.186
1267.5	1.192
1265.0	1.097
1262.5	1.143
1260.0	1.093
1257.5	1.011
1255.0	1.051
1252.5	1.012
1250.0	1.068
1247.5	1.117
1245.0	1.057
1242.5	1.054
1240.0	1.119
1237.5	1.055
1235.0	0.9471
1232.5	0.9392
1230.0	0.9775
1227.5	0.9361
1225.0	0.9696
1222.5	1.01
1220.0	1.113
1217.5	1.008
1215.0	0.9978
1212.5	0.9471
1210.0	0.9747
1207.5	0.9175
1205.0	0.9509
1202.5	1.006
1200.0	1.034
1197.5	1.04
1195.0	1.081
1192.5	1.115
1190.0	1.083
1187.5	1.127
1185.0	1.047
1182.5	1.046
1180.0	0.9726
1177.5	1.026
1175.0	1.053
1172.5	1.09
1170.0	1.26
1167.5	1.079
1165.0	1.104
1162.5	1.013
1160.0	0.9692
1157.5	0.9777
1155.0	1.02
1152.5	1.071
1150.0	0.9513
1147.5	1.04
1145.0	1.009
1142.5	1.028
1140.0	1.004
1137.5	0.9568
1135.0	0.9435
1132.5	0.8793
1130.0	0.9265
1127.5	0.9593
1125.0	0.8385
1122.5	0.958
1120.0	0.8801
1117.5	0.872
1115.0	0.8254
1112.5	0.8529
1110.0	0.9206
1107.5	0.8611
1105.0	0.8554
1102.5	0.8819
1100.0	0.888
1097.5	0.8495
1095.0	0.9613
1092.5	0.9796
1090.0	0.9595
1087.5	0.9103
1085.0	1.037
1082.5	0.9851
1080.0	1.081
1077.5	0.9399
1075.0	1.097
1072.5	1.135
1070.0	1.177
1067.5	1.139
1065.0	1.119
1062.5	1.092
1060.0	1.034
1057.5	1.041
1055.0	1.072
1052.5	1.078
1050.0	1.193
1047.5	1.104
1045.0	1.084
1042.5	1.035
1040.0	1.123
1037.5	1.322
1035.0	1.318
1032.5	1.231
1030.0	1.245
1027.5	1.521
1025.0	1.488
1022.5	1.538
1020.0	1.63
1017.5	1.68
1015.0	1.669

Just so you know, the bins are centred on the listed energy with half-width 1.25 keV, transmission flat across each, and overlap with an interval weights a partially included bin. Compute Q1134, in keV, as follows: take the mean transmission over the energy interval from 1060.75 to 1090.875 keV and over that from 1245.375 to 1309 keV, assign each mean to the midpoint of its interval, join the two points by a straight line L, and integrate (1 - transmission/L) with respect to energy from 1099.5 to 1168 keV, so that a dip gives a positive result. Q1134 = 8.9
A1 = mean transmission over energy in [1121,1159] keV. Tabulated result 0.97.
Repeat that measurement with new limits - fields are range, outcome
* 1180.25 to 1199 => 1.07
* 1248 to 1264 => 1.07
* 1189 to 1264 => 1.03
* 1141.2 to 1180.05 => 1.04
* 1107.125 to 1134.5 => 0.891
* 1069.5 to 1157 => 0.956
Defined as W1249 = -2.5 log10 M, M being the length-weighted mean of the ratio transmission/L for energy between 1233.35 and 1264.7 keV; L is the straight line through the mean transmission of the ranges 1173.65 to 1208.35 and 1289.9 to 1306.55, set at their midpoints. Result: 0.08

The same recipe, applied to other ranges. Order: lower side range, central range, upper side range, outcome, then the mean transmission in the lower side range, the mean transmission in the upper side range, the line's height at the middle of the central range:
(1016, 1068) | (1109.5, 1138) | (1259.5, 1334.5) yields 0.329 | 1.25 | 1.16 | 1.22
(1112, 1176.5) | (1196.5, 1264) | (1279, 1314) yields 0.090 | 0.985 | 1.2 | 1.11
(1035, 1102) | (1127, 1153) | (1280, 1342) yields 0.115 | 1.06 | 1.15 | 1.09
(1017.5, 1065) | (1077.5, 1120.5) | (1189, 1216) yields 0.252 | 1.24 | 1.01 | 1.16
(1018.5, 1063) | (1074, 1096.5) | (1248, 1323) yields 0.225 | 1.24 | 1.15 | 1.22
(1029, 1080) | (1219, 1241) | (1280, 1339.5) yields 0.138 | 1.13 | 1.15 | 1.14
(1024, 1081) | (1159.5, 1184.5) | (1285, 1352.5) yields 0.093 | 1.16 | 1.16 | 1.16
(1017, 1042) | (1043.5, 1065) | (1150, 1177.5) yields 0.217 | 1.39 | 1.06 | 1.33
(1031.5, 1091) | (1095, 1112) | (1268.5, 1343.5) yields 0.248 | 1.1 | 1.16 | 1.11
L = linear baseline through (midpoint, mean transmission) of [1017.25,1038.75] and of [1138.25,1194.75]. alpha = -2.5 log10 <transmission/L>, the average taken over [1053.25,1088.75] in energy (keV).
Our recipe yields 0.23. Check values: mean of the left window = 1.43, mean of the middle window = 1.06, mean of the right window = 1.05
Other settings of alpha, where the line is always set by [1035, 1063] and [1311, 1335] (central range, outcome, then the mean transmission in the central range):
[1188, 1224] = 0.07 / 1.02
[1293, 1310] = -0.12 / 1.2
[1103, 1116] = 0.27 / 0.865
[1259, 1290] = -0.11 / 1.19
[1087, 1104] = 0.21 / 0.918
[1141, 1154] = 0.08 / 1.02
